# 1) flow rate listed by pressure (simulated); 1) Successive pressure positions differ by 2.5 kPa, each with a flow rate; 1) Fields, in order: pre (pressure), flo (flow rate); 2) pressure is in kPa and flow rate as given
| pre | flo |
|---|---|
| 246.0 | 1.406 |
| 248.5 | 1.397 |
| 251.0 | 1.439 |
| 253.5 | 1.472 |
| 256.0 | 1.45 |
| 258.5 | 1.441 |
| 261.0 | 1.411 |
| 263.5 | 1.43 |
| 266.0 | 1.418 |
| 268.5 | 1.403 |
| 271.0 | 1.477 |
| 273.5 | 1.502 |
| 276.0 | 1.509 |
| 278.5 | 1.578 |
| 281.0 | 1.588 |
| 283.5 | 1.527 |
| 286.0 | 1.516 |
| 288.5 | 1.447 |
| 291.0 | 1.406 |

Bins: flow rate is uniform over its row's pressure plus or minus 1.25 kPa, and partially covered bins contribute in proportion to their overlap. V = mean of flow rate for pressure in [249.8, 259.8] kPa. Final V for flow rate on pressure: 1.45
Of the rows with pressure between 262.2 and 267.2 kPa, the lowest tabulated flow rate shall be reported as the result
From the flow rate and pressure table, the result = 1.418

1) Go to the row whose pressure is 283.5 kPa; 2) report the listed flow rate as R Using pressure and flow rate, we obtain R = 1.527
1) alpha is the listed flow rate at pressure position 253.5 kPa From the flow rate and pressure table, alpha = 1.472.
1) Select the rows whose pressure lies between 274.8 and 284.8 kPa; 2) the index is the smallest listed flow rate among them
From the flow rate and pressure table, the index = 1.509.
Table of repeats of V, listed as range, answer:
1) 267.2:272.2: 1.44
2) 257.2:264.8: 1.43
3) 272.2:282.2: 1.54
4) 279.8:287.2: 1.54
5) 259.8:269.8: 1.42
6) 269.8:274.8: 1.49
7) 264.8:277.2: 1.46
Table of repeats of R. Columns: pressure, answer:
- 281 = 1.588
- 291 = 1.406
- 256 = 1.45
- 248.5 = 1.397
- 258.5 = 1.441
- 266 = 1.418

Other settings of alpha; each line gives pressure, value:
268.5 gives 1.403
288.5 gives 1.447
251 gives 1.439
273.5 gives 1.502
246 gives 1.406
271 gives 1.477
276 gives 1.509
